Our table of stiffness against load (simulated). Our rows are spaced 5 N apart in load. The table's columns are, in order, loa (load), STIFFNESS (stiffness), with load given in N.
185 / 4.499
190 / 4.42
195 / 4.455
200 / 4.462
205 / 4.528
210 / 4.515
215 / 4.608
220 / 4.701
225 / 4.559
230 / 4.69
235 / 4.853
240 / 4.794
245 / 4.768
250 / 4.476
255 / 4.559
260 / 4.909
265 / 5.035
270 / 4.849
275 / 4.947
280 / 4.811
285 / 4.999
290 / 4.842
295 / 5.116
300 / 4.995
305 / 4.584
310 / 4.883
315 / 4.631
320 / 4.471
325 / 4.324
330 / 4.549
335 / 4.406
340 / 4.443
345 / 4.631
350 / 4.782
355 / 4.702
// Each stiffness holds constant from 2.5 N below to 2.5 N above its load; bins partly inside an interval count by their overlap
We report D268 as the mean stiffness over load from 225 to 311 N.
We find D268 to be 4.82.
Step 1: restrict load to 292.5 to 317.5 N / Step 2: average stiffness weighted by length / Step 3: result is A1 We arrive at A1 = 4.84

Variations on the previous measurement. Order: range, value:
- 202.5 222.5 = 4.59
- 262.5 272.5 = 4.94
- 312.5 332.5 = 4.49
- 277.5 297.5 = 4.94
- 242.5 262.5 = 4.68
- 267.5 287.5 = 4.9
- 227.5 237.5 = 4.77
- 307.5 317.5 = 4.76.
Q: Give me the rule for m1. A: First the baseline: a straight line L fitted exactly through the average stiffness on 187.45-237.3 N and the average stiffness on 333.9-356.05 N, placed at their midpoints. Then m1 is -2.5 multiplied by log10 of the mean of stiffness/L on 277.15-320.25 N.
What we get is -0.06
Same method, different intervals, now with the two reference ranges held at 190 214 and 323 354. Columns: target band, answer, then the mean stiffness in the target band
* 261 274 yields -0.10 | 4.94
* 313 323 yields 0.00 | 4.54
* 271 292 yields -0.09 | 4.9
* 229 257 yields -0.04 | 4.69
